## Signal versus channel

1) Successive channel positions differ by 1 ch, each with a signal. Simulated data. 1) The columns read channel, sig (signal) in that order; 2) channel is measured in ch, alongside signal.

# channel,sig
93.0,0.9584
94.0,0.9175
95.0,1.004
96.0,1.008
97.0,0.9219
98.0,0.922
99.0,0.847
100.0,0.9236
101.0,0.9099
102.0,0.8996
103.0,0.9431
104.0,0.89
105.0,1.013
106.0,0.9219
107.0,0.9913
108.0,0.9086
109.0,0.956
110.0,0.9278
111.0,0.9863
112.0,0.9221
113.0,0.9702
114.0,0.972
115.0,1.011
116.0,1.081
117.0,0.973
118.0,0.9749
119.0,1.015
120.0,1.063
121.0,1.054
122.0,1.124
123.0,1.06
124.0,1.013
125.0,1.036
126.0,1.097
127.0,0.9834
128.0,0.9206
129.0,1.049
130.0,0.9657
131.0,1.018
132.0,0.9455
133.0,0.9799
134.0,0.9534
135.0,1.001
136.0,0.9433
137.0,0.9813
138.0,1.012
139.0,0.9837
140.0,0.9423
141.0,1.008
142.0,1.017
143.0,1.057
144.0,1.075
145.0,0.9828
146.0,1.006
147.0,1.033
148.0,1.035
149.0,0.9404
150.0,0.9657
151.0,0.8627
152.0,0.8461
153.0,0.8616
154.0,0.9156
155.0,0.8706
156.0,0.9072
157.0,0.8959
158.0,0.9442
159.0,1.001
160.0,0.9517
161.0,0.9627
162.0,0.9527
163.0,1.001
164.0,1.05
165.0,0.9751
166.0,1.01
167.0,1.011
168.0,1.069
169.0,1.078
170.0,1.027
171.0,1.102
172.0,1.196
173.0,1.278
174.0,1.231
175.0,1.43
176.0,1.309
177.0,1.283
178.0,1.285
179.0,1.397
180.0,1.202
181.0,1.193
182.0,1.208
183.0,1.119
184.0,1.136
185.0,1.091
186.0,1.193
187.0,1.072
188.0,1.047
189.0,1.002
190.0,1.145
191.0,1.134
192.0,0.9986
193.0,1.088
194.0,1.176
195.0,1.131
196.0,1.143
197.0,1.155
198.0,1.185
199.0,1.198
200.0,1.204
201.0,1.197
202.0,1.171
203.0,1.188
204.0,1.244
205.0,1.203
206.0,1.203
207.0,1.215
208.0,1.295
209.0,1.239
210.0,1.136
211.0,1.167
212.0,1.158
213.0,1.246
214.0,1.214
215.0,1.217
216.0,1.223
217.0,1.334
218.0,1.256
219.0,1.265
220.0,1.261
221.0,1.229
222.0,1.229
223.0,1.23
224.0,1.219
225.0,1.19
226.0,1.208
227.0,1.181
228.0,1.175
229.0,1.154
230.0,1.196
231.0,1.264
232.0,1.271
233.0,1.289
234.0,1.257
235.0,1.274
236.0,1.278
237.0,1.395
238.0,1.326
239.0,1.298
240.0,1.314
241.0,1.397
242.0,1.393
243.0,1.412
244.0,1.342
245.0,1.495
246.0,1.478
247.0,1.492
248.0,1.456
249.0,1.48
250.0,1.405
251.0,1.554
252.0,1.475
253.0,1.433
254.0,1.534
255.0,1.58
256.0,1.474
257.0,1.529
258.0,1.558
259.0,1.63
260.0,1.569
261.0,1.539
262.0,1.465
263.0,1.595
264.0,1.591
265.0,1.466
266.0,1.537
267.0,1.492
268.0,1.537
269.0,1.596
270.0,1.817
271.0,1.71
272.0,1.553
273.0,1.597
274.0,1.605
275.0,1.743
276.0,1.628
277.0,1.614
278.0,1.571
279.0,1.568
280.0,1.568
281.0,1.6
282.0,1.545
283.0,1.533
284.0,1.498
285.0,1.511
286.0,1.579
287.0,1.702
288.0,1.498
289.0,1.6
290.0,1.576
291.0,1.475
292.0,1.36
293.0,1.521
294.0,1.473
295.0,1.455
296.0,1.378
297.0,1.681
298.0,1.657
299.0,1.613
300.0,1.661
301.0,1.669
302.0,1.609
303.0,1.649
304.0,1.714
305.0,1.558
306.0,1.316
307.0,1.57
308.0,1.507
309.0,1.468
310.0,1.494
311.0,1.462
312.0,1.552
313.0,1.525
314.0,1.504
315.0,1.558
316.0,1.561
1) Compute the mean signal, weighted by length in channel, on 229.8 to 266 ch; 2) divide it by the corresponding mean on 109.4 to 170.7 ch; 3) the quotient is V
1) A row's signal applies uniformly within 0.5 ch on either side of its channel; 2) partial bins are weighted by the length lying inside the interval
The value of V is 1.45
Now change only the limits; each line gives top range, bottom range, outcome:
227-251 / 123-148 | 1.34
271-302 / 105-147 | 1.57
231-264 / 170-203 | 1.22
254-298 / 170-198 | 1.33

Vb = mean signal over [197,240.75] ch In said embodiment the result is 1.23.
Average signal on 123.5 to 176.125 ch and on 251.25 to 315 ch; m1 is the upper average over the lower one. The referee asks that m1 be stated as 1.54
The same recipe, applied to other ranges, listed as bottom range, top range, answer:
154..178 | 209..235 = 1.15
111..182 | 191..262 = 1.26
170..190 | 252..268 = 1.28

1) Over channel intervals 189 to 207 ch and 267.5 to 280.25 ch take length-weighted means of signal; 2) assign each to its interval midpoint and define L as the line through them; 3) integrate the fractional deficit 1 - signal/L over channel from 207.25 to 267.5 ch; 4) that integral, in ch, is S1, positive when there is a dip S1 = 2.0 ch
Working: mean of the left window 1.16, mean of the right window 1.62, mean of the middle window 1.36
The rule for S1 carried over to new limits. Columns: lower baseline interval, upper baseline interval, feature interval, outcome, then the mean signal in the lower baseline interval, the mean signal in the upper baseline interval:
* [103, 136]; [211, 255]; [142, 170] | 3.1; 0.992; 1.32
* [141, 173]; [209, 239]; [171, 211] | -2.6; 0.992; 1.24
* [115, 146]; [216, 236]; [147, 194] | 1.5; 1.01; 1.24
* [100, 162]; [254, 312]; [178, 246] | 3.5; 0.975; 1.56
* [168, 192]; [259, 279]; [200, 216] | 1.2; 1.17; 1.59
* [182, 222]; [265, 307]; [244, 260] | -1.0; 1.18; 1.57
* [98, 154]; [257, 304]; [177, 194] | 0.8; 0.978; 1.57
